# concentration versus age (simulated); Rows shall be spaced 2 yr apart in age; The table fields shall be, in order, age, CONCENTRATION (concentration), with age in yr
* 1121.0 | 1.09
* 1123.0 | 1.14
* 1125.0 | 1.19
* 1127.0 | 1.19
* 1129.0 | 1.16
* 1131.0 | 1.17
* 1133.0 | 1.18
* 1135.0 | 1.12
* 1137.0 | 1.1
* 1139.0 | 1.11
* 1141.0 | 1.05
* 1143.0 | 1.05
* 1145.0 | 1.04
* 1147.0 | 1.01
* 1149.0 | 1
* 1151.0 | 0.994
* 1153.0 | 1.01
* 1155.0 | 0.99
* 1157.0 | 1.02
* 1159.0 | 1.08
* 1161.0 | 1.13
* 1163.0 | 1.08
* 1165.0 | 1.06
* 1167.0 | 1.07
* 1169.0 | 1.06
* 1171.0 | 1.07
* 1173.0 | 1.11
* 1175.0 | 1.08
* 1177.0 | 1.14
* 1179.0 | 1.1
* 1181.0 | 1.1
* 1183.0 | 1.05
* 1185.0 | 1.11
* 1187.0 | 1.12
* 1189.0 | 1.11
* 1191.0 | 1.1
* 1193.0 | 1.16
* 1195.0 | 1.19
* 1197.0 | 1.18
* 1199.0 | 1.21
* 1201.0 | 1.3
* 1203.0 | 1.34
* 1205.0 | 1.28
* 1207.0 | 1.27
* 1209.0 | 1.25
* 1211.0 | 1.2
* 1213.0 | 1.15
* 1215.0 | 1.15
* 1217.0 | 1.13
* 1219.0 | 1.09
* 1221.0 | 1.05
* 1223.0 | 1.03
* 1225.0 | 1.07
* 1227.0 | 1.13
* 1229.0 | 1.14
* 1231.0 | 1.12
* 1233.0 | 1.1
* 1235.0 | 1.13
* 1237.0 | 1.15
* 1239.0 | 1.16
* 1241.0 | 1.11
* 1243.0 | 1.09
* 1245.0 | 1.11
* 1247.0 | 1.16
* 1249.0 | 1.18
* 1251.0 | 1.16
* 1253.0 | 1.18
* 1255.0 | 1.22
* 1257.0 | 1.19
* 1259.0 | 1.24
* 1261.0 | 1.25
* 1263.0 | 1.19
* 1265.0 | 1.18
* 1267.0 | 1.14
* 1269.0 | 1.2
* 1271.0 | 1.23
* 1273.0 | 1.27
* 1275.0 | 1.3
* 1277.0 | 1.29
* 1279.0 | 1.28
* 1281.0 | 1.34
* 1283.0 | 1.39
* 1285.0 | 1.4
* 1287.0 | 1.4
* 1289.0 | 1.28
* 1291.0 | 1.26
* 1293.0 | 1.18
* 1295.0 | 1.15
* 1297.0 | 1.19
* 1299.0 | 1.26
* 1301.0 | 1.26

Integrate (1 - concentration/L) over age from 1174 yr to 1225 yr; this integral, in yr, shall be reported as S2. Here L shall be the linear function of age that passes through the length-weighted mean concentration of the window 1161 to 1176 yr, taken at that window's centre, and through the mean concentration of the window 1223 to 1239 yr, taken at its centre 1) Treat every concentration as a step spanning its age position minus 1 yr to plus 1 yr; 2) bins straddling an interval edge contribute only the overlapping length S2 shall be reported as -2.60 yr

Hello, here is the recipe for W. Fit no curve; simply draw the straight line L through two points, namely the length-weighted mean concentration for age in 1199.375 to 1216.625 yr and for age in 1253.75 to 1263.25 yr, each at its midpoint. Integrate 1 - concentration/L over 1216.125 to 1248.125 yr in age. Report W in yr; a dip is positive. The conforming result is 3.1 yr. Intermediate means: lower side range 1.24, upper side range 1.22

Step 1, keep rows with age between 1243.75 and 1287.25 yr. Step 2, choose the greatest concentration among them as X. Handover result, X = 1.4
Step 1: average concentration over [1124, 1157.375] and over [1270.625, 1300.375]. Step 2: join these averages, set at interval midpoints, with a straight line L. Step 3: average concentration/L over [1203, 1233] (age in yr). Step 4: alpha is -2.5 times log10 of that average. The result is 0.03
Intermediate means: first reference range 1.08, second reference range 1.28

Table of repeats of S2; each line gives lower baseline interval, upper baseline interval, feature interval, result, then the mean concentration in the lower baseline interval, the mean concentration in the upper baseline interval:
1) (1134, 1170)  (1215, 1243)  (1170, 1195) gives -0.7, 1.05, 1.11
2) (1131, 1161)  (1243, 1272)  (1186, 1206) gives -1.5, 1.06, 1.18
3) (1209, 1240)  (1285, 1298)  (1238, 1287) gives -0.9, 1.12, 1.26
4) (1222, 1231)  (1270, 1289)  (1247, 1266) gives 0.4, 1.1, 1.32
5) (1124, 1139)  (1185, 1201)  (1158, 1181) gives 1.4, 1.16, 1.16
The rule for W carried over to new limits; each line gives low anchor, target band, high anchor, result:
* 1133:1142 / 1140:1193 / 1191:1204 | 4.2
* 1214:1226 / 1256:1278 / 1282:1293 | 0.5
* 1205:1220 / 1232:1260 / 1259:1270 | 0.9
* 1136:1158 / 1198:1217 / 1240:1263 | -2.0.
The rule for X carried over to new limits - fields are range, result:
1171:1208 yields 1.34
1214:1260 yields 1.24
